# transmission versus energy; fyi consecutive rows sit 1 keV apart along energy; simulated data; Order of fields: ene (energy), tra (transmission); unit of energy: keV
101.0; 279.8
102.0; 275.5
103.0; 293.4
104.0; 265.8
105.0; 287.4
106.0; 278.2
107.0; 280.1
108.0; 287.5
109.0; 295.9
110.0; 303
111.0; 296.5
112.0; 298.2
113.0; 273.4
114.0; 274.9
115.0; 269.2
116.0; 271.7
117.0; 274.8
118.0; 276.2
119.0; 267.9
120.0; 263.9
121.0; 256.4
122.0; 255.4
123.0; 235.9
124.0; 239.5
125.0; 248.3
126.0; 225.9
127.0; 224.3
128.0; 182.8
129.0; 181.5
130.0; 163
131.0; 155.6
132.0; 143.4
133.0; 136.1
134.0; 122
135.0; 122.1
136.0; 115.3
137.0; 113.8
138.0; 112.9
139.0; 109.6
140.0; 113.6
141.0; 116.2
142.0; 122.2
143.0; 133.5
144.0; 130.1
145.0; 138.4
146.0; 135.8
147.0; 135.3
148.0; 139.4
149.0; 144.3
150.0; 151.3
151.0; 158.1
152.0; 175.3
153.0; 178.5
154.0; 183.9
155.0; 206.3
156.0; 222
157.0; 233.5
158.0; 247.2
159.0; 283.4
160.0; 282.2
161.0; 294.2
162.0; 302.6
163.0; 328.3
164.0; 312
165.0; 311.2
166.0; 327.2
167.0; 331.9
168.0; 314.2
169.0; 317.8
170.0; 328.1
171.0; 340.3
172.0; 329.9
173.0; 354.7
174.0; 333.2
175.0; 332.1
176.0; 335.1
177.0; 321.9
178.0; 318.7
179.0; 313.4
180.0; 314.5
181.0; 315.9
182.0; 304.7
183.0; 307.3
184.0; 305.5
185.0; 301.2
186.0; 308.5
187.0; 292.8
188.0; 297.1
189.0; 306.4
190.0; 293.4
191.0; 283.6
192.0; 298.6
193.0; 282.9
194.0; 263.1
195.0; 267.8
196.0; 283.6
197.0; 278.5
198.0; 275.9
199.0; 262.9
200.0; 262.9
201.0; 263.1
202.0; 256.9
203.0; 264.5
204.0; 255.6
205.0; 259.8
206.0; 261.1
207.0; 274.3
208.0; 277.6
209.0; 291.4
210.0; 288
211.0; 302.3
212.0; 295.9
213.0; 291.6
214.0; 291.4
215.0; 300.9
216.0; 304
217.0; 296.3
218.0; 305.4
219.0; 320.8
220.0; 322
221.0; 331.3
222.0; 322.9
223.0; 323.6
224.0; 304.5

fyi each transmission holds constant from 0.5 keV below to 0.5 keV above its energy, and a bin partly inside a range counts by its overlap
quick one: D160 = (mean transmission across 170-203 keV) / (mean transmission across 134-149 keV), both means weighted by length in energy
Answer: 2.41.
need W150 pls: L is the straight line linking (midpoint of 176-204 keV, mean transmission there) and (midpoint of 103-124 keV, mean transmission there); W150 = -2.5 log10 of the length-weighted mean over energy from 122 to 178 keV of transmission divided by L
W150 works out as 0.28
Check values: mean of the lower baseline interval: 275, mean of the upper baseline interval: 291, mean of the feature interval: 219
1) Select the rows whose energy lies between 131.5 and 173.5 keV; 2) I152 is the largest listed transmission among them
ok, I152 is 354.7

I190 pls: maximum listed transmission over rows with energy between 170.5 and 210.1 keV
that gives 354.7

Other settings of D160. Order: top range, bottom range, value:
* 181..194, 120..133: 1.43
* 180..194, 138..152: 2.24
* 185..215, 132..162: 1.69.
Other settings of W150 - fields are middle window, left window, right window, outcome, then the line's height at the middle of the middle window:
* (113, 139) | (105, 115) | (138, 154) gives 0.109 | 221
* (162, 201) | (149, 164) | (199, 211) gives -0.218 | 251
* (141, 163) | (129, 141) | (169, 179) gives 0.162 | 217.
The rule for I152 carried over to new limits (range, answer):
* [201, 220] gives 322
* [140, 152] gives 175.3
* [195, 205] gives 283.6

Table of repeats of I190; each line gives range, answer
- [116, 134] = 276.2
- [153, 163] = 328.3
